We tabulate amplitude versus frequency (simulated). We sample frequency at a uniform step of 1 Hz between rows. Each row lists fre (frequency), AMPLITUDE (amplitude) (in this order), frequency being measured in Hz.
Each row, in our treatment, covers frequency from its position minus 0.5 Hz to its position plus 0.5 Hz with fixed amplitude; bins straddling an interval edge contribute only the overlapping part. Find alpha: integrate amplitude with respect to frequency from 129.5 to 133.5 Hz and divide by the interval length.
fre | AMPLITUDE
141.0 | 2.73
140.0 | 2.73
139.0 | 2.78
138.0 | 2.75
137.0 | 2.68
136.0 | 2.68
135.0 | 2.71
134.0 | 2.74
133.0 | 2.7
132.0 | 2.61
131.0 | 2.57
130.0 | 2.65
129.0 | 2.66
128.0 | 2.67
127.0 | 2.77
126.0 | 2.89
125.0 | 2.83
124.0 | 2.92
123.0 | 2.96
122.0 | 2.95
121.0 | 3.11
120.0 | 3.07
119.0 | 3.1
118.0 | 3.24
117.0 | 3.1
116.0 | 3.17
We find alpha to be 2.63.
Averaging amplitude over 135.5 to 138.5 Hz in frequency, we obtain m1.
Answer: 2.7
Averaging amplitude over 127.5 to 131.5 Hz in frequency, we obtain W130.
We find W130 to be 2.64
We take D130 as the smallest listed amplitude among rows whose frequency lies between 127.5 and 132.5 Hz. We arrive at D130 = 2.57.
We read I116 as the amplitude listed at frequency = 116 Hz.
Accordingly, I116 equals 3.17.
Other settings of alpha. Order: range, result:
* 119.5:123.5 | 3.02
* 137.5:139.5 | 2.76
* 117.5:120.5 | 3.14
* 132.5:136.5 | 2.71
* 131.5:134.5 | 2.68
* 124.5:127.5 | 2.83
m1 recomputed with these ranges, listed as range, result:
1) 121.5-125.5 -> 2.92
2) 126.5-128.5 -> 2.72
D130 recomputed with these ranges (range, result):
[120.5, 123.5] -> 2.95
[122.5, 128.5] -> 2.67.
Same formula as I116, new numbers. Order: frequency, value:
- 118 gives 3.24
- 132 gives 2.61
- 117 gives 3.1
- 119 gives 3.1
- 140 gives 2.73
